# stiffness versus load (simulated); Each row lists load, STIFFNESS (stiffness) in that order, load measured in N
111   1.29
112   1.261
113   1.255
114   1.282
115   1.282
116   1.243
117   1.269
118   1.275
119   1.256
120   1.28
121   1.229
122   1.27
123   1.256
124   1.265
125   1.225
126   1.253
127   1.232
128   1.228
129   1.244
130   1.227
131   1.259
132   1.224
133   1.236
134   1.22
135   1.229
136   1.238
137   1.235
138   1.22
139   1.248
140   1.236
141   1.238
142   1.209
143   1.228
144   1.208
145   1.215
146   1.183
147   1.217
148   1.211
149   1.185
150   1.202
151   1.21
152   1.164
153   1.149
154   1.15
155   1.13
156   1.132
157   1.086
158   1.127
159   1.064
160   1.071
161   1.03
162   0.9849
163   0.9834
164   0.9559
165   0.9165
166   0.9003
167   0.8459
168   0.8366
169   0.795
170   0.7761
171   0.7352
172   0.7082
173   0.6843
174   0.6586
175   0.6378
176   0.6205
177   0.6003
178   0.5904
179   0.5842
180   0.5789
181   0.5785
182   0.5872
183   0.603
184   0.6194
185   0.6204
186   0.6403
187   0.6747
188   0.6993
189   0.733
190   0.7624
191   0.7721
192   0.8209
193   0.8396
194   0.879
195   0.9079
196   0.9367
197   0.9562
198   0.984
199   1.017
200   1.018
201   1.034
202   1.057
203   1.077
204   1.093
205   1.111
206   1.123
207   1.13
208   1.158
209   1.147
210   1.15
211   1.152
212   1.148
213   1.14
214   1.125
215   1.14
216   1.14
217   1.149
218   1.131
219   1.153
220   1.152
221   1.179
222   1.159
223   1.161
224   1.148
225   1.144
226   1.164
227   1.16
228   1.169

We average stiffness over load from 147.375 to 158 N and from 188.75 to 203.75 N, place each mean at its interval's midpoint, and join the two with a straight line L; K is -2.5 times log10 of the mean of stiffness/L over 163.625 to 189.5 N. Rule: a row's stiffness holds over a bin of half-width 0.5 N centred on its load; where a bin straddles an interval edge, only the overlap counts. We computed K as 0.43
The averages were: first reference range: 1.16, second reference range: 0.926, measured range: 0.698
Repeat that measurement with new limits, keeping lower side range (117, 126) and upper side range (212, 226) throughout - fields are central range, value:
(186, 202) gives 0.33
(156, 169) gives 0.23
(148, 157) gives 0.05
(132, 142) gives 0.01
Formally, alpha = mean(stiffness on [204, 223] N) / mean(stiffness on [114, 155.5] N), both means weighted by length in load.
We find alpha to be 0.9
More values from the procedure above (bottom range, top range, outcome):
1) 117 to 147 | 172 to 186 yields 0.50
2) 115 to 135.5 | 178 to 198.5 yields 0.59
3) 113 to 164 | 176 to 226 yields 0.79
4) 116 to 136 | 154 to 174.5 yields 0.74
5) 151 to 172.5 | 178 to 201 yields 0.78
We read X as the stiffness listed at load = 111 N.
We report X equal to 1.29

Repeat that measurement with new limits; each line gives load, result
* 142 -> 1.209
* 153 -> 1.149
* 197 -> 0.9562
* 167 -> 0.8459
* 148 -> 1.211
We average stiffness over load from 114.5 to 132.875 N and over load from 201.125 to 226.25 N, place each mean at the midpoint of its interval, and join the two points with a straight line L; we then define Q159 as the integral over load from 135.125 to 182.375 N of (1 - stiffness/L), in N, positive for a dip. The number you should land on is 8.8 N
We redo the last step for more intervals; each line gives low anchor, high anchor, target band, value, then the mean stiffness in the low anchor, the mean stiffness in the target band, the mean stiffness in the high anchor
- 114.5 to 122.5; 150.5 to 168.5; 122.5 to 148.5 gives -1.3 N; 1.26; 1.23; 1.04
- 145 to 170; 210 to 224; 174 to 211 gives 9.0 N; 1.06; 0.845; 1.15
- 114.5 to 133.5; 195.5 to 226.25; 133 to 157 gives 0.3 N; 1.25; 1.2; 1.11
